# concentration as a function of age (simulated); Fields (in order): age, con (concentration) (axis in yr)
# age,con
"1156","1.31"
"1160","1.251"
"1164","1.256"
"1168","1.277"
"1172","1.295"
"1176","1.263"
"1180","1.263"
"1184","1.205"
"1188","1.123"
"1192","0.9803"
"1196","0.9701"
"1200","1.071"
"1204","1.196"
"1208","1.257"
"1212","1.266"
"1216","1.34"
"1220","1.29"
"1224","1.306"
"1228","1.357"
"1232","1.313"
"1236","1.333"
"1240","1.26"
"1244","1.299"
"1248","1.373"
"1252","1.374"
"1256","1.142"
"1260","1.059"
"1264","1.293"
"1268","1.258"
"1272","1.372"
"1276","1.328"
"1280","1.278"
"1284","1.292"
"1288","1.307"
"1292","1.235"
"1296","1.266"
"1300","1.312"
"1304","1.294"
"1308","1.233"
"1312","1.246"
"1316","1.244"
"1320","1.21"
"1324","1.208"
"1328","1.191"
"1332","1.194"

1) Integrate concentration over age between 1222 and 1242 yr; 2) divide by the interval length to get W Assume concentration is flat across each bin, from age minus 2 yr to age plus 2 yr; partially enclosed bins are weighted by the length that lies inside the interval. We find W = 1.31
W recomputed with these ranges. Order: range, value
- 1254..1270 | 1.19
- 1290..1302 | 1.27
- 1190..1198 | 0.975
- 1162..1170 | 1.27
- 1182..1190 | 1.16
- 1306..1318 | 1.24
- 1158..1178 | 1.27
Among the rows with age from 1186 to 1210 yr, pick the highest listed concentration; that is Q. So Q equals 1.257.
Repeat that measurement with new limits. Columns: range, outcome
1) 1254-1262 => 1.142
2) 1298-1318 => 1.312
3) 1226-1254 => 1.374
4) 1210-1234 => 1.357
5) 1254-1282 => 1.372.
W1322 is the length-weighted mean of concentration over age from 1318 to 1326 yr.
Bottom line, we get 1.21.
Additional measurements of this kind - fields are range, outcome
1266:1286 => 1.31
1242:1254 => 1.35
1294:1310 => 1.28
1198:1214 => 1.2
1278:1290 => 1.29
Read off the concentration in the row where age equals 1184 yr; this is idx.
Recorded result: 1.205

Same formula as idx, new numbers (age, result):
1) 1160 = 1.251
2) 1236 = 1.333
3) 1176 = 1.263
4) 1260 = 1.059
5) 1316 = 1.244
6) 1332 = 1.194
